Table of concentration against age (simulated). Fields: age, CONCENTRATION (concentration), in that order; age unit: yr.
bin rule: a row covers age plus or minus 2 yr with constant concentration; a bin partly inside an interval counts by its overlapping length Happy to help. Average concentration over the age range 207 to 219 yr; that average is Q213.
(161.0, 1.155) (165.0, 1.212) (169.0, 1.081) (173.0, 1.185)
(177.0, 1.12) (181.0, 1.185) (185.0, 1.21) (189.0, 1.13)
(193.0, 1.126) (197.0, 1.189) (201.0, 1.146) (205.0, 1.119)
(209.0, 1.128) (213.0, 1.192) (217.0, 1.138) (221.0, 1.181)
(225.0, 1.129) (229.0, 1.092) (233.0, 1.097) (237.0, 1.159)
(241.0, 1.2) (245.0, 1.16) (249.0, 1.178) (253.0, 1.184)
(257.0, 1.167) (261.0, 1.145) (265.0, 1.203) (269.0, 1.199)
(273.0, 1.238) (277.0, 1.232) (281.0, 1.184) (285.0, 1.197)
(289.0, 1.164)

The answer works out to 1.15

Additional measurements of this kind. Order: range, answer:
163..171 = 1.15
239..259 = 1.18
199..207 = 1.13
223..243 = 1.14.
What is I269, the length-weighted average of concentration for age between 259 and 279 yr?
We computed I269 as 1.2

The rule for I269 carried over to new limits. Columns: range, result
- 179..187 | 1.2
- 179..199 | 1.17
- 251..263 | 1.17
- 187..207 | 1.14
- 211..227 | 1.16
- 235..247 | 1.17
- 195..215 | 1.15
